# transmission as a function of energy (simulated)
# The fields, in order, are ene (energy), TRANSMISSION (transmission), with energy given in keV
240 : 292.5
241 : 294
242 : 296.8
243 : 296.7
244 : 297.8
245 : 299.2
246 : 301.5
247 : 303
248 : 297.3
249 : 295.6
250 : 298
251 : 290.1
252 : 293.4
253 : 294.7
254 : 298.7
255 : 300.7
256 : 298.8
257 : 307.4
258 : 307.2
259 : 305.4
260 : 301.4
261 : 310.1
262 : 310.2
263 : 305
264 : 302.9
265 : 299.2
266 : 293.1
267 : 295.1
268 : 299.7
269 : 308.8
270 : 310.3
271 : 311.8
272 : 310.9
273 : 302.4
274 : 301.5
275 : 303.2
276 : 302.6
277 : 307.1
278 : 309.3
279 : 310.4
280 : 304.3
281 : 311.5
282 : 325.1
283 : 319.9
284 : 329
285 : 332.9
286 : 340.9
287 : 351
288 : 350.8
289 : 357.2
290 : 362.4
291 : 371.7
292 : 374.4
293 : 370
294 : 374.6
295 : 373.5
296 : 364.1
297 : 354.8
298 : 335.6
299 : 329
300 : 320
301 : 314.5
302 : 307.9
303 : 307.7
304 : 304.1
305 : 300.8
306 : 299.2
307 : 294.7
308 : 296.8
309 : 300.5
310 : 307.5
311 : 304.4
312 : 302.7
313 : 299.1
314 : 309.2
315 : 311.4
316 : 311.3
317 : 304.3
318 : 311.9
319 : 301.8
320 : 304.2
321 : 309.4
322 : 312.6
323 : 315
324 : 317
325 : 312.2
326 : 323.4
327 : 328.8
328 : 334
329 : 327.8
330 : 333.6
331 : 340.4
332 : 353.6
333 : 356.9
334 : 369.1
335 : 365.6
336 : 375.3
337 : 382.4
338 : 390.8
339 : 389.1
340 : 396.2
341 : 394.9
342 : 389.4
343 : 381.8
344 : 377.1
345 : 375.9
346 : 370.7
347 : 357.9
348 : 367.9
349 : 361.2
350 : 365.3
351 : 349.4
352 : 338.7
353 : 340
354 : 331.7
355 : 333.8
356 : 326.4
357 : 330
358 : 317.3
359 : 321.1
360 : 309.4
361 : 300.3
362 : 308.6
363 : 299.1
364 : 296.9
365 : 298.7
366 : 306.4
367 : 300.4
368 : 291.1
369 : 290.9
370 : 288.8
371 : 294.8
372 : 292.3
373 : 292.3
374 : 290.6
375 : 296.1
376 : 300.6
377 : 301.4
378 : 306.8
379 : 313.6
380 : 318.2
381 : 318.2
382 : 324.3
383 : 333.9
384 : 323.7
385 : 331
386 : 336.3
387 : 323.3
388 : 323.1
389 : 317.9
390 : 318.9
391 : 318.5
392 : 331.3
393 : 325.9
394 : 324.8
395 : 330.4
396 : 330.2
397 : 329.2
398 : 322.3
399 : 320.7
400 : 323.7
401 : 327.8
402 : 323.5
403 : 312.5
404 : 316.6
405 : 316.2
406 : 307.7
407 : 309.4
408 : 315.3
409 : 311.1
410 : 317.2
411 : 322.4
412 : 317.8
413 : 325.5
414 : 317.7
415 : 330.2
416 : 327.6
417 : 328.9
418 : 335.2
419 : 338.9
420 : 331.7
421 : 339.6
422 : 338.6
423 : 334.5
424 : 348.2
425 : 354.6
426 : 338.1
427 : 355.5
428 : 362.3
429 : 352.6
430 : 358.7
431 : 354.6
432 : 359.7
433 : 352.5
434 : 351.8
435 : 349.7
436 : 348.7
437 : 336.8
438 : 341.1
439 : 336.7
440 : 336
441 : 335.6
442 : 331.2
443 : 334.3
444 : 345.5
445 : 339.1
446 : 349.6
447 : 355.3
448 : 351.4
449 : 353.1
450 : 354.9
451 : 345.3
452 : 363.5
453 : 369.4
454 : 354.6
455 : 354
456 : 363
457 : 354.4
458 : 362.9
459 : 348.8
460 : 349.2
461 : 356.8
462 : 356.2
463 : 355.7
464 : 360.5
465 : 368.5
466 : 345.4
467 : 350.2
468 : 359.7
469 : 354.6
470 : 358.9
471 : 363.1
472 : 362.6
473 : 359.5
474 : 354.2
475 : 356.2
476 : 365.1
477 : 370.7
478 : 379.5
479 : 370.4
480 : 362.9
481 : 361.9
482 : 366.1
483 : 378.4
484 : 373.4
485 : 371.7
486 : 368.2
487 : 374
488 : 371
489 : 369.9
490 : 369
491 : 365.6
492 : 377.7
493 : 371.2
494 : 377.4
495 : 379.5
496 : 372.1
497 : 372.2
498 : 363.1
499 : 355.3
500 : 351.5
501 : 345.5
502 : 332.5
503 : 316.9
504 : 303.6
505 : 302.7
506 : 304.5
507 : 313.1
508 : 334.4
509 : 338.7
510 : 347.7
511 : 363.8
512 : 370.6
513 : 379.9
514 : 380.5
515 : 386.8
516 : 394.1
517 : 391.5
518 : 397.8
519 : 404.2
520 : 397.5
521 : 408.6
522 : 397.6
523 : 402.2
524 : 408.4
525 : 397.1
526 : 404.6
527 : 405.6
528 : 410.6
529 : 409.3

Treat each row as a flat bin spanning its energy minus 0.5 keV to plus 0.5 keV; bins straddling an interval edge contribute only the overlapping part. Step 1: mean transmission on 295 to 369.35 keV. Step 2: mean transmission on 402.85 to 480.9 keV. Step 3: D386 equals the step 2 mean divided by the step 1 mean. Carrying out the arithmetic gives 1.05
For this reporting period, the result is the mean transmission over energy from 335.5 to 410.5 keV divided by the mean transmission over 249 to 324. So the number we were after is 1.04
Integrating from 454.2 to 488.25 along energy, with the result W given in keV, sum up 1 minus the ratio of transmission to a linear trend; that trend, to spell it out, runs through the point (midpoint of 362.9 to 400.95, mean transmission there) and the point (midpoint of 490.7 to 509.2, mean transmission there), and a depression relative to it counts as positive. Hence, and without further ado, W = -2.39 keV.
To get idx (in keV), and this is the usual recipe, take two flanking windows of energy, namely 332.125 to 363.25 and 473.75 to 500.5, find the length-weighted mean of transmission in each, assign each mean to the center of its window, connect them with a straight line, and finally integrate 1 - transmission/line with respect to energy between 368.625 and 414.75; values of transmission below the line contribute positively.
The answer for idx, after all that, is 5.50 keV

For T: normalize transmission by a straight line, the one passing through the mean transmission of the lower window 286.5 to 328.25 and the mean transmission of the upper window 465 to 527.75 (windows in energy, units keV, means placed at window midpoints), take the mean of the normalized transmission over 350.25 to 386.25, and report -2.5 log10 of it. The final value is 0.08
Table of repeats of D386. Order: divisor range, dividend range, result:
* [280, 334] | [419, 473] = 1.07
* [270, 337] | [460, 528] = 1.12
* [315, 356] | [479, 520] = 1.04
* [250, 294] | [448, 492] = 1.14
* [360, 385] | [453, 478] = 1.18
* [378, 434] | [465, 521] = 1.10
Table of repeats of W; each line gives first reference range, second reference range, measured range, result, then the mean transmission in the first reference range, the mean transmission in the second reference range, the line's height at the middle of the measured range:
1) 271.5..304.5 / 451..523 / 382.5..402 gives 1.2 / 331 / 363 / 348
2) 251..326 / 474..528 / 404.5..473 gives 1.7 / 316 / 369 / 353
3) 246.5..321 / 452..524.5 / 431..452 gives 0.4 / 315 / 364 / 353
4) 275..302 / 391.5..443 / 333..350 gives -2.1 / 337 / 333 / 335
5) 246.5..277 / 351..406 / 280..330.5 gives -2.9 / 302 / 316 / 307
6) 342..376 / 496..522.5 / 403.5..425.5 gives 0.7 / 325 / 360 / 338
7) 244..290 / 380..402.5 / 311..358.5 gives -3.6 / 310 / 325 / 318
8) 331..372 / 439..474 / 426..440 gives 0.0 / 342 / 353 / 350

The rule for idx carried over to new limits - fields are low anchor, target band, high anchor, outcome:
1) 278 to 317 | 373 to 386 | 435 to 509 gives 1.01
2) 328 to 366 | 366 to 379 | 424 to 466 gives 1.96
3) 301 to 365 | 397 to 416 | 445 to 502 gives 1.55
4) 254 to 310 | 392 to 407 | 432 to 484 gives 0.92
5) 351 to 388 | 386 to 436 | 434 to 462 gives 0.09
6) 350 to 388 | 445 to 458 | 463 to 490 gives -0.10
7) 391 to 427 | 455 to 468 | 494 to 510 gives -0.84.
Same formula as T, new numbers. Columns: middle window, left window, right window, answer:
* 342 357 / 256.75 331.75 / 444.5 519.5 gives -0.08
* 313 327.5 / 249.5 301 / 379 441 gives 0.04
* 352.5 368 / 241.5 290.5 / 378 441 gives 0.03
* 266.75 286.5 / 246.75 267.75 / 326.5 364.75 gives 0.00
